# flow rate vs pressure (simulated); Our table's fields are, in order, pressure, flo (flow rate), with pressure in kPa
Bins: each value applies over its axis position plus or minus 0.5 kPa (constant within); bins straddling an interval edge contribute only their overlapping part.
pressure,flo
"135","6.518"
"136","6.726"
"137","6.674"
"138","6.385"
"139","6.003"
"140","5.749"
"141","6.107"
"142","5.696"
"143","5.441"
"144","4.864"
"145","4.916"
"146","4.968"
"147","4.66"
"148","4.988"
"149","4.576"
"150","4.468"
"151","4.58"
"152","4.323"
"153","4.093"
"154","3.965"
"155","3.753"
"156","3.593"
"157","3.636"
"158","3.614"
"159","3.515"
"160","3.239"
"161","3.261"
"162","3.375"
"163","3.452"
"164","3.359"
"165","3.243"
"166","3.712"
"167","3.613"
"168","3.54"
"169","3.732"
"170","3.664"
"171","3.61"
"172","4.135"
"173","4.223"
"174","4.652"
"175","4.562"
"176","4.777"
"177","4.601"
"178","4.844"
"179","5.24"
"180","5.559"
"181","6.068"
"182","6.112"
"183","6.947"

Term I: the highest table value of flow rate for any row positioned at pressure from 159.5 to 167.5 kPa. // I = 3.712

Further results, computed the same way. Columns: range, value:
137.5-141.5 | 6.385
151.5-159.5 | 4.323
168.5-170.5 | 3.732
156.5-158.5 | 3.636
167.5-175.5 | 4.652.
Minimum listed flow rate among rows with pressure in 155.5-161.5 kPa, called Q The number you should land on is 3.239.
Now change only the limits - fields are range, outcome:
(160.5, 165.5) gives 3.243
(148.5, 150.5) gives 4.468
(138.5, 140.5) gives 5.749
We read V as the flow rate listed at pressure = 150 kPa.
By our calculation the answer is 4.468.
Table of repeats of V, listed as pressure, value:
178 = 4.844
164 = 3.359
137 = 6.674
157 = 3.636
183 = 6.947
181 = 6.068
